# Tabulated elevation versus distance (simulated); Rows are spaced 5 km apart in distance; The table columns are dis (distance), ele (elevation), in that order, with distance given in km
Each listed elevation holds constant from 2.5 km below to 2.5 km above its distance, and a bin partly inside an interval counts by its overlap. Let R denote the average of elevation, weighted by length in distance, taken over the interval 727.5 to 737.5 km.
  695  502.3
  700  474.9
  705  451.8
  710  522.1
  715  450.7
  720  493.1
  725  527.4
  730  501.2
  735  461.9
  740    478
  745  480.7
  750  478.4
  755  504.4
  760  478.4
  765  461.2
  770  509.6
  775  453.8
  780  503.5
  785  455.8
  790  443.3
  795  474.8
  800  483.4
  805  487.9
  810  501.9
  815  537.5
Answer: 482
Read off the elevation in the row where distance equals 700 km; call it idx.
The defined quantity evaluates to 474.9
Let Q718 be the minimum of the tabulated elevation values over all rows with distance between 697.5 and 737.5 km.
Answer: 450.7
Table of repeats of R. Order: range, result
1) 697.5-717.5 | 475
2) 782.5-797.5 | 458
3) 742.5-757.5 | 488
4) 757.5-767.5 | 470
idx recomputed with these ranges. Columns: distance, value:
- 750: 478.4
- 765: 461.2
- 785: 455.8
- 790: 443.3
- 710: 522.1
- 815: 537.5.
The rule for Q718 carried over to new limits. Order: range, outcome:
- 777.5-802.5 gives 443.3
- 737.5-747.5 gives 478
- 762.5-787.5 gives 453.8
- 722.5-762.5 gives 461.9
